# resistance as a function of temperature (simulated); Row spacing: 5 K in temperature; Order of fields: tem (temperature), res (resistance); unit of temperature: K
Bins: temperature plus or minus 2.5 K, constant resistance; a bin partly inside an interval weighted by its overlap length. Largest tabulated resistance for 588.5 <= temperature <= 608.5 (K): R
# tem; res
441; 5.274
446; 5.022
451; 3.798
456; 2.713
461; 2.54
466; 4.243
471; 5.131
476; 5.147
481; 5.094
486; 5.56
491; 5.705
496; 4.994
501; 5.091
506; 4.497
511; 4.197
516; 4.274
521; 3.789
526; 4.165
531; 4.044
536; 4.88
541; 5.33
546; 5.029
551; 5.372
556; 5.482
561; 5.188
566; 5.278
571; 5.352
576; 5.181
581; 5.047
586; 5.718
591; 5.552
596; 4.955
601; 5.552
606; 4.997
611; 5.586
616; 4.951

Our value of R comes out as 5.552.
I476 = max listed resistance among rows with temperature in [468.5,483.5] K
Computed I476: 5.147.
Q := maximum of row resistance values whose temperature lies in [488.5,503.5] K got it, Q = 5.705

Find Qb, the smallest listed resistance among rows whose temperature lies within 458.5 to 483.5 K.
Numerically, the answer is 2.54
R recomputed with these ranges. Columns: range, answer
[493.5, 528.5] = 5.091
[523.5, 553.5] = 5.372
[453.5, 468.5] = 4.243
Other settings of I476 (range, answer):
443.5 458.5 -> 5.022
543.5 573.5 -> 5.482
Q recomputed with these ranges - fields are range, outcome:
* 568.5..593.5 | 5.718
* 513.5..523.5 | 4.274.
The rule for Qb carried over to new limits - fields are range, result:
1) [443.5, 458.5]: 2.713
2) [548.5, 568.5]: 5.188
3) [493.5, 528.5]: 3.789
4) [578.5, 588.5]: 5.047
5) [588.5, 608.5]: 4.955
